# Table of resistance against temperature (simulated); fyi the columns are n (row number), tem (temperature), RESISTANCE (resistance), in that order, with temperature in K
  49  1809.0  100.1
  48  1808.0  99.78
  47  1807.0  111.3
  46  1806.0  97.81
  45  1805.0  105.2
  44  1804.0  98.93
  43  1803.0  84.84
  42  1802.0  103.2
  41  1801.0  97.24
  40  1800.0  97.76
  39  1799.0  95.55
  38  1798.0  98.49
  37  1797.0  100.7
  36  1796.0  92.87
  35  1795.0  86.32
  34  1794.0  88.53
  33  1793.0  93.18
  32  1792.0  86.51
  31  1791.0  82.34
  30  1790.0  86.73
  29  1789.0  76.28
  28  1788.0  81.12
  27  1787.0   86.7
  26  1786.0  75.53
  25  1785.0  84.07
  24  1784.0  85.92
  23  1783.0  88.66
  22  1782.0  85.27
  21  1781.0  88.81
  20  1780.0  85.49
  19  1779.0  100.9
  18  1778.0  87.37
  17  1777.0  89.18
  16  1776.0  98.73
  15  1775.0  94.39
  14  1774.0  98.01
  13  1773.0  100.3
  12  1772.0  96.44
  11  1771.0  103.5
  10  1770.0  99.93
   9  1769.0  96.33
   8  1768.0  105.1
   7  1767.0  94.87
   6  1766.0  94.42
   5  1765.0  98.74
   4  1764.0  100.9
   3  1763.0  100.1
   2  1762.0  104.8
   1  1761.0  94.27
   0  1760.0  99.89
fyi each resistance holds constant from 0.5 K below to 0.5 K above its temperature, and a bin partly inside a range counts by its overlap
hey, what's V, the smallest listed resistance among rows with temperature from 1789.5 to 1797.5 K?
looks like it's 82.34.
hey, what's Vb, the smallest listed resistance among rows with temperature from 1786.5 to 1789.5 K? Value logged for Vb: 76.28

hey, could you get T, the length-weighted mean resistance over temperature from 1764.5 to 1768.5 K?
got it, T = 98.3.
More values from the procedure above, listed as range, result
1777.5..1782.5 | 89.6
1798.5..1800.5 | 96.7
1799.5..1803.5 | 95.8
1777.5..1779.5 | 94.1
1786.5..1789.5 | 81.4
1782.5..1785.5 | 86.2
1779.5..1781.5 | 87.2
